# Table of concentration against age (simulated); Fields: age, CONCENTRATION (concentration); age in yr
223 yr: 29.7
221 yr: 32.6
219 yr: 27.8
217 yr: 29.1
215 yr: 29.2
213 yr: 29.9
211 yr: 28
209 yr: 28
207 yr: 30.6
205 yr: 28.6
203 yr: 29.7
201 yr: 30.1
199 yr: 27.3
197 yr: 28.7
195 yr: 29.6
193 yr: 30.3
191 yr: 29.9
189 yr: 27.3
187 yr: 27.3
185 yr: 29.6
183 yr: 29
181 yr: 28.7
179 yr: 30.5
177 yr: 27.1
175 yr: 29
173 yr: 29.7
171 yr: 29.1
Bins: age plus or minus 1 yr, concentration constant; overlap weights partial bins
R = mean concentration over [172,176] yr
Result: 29.4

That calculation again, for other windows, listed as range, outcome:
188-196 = 29.3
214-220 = 28.7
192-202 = 29.2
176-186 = 29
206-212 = 28.9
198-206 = 28.9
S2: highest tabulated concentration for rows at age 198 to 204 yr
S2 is 30.1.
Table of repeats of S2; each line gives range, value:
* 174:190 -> 30.5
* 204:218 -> 30.6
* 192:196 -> 30.3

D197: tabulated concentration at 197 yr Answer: 28.7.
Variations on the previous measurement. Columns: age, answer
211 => 28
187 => 27.3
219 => 27.8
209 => 28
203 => 29.7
